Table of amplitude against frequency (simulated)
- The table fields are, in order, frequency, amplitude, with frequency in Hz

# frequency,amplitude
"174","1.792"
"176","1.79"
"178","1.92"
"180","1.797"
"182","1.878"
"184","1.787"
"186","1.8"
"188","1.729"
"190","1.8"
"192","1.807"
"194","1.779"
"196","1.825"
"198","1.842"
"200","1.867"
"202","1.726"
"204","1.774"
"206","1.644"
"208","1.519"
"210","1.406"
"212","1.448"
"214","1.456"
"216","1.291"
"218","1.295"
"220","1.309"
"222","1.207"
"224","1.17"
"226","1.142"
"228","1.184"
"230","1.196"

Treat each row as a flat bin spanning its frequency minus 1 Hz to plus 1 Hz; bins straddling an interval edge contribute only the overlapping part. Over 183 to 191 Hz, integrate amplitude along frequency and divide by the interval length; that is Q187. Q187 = 1.78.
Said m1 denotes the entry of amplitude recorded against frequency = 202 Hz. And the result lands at 1.726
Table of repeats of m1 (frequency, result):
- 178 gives 1.92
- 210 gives 1.406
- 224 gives 1.17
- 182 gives 1.878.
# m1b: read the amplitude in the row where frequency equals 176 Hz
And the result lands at 1.79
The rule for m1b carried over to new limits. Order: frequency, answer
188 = 1.729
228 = 1.184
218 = 1.295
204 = 1.774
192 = 1.807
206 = 1.644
